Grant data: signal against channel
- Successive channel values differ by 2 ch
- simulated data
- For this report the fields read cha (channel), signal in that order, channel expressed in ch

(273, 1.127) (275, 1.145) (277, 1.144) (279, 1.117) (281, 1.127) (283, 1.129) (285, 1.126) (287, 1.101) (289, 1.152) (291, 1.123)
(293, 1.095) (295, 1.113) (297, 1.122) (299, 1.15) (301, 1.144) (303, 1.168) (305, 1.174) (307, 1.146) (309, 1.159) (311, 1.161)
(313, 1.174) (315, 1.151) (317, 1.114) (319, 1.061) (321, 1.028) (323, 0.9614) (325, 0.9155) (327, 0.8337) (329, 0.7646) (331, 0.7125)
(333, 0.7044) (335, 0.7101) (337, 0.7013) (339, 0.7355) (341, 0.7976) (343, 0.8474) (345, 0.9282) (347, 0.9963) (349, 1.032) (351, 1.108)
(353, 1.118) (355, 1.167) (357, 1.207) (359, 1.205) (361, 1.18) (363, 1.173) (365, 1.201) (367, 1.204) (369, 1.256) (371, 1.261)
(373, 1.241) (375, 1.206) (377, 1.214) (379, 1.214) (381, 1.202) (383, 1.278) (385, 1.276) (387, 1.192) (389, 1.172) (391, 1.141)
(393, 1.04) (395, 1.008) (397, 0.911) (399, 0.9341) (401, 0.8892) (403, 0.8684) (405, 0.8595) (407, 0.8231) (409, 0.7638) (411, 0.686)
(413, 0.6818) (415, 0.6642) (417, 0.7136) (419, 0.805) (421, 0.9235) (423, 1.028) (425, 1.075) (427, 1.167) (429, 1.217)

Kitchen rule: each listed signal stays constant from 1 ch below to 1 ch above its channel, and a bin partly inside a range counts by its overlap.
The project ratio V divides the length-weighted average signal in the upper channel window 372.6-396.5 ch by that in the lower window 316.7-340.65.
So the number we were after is 1.39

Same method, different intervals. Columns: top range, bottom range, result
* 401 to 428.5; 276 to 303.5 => 0.76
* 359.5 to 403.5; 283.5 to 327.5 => 1.04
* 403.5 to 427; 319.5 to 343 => 1.03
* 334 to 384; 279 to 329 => 0.99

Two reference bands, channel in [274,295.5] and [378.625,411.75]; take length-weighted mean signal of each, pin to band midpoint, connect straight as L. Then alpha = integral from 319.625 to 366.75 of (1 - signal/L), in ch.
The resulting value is 4.50 ch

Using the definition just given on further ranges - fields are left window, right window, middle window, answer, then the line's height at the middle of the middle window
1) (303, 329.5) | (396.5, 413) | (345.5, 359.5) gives -2.1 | 0.965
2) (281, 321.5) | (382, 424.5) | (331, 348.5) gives 4.2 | 1.06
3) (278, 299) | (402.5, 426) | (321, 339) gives 4.0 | 1.02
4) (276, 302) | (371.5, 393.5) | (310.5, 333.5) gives 3.7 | 1.15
